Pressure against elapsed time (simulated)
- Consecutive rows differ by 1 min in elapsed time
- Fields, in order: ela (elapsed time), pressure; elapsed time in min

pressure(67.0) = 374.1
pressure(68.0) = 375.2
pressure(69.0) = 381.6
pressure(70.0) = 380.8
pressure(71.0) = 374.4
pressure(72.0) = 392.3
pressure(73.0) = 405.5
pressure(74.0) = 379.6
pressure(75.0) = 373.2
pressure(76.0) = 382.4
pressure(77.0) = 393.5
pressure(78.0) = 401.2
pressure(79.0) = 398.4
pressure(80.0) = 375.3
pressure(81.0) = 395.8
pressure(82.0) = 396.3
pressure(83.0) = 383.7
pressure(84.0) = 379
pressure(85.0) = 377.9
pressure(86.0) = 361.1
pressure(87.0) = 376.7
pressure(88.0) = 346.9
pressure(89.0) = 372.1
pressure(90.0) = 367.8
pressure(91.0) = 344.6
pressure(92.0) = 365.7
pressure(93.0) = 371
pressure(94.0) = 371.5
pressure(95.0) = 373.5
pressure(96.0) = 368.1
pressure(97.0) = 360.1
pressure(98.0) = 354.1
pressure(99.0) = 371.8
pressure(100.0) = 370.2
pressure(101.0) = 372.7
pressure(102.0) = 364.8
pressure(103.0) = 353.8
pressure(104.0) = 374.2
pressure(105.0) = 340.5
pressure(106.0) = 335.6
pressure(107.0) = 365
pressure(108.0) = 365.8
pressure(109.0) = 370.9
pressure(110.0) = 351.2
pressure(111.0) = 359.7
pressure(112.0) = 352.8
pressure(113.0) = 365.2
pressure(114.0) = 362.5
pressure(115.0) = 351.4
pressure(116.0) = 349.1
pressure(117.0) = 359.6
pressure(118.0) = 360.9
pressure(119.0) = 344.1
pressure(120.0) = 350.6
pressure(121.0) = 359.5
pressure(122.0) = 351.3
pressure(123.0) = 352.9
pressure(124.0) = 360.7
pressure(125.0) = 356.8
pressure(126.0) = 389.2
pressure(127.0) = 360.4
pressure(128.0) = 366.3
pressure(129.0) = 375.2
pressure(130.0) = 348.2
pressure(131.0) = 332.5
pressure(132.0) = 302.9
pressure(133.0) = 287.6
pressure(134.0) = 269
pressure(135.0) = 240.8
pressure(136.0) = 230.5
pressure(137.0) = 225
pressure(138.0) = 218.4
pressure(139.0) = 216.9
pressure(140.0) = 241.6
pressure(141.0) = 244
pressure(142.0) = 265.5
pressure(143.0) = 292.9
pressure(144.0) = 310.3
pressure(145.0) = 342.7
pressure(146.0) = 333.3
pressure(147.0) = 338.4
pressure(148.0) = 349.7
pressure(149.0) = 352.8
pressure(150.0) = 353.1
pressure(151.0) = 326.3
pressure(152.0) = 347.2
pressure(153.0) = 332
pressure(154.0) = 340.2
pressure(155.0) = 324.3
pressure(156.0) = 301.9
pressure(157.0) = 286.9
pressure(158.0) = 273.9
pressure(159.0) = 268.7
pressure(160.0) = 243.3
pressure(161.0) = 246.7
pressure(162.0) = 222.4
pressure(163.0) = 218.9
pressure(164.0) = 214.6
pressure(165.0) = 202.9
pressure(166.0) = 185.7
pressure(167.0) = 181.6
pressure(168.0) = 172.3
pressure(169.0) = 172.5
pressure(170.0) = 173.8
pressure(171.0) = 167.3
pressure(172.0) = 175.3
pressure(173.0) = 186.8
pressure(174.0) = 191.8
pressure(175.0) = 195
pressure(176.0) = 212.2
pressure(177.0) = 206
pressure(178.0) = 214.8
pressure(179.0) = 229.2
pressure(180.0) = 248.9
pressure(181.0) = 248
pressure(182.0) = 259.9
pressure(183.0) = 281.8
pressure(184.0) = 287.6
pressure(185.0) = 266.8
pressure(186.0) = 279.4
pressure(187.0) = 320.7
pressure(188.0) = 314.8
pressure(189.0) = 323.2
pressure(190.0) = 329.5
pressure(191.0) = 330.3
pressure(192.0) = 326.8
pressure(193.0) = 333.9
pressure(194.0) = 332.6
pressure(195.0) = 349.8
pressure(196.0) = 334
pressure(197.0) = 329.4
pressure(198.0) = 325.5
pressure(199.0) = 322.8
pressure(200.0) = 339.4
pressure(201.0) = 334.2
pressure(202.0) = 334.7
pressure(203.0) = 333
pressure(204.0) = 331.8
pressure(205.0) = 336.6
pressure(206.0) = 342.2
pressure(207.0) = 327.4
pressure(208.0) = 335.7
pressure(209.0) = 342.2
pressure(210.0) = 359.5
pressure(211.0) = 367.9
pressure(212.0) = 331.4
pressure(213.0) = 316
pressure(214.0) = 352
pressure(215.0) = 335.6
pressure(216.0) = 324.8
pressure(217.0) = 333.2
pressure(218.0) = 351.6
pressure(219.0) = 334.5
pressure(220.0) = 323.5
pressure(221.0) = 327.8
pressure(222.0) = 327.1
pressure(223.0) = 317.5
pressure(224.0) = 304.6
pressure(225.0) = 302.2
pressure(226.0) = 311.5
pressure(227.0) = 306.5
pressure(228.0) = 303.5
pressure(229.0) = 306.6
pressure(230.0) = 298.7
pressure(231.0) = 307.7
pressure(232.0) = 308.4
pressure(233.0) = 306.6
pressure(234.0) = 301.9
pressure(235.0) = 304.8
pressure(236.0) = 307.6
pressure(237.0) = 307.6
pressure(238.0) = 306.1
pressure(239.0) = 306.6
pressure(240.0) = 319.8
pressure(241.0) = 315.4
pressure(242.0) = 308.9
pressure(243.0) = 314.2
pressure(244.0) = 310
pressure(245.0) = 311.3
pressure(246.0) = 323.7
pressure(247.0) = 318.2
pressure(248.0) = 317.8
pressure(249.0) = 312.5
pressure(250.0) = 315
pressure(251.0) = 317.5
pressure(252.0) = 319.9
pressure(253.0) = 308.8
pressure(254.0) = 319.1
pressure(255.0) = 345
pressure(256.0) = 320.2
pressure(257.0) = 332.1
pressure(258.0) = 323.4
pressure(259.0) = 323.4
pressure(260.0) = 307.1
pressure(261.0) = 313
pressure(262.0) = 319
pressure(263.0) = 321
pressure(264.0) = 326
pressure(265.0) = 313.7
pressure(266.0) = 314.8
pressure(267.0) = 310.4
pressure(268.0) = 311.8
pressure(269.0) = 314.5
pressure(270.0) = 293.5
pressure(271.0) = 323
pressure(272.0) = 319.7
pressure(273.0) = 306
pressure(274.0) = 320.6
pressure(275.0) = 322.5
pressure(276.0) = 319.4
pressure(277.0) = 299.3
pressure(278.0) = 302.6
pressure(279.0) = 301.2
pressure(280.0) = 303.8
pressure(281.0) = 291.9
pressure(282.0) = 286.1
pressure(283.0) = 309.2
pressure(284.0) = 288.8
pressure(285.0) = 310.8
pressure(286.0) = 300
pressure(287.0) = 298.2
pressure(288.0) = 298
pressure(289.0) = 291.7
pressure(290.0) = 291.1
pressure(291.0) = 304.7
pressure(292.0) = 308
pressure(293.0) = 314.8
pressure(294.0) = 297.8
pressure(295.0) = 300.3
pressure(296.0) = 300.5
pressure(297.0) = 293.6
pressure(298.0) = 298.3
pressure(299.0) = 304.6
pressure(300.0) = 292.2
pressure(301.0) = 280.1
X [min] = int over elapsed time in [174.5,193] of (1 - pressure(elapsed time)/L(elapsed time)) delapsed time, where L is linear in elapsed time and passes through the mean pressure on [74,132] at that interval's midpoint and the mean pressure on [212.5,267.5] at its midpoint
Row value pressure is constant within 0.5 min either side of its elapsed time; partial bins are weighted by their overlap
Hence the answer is 3.5 min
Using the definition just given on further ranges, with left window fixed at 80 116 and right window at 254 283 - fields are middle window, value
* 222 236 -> 0.81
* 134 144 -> 3.02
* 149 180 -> 9.40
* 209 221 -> -0.32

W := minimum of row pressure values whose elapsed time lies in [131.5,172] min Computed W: 167.3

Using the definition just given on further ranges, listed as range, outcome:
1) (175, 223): 195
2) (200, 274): 293.5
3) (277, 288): 286.1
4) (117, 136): 230.5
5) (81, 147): 216.9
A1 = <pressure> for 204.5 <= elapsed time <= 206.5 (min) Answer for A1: 339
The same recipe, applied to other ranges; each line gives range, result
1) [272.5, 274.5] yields 313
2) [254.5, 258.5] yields 330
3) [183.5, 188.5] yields 294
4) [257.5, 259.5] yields 323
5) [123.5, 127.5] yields 367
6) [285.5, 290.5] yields 296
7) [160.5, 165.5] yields 221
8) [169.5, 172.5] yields 172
